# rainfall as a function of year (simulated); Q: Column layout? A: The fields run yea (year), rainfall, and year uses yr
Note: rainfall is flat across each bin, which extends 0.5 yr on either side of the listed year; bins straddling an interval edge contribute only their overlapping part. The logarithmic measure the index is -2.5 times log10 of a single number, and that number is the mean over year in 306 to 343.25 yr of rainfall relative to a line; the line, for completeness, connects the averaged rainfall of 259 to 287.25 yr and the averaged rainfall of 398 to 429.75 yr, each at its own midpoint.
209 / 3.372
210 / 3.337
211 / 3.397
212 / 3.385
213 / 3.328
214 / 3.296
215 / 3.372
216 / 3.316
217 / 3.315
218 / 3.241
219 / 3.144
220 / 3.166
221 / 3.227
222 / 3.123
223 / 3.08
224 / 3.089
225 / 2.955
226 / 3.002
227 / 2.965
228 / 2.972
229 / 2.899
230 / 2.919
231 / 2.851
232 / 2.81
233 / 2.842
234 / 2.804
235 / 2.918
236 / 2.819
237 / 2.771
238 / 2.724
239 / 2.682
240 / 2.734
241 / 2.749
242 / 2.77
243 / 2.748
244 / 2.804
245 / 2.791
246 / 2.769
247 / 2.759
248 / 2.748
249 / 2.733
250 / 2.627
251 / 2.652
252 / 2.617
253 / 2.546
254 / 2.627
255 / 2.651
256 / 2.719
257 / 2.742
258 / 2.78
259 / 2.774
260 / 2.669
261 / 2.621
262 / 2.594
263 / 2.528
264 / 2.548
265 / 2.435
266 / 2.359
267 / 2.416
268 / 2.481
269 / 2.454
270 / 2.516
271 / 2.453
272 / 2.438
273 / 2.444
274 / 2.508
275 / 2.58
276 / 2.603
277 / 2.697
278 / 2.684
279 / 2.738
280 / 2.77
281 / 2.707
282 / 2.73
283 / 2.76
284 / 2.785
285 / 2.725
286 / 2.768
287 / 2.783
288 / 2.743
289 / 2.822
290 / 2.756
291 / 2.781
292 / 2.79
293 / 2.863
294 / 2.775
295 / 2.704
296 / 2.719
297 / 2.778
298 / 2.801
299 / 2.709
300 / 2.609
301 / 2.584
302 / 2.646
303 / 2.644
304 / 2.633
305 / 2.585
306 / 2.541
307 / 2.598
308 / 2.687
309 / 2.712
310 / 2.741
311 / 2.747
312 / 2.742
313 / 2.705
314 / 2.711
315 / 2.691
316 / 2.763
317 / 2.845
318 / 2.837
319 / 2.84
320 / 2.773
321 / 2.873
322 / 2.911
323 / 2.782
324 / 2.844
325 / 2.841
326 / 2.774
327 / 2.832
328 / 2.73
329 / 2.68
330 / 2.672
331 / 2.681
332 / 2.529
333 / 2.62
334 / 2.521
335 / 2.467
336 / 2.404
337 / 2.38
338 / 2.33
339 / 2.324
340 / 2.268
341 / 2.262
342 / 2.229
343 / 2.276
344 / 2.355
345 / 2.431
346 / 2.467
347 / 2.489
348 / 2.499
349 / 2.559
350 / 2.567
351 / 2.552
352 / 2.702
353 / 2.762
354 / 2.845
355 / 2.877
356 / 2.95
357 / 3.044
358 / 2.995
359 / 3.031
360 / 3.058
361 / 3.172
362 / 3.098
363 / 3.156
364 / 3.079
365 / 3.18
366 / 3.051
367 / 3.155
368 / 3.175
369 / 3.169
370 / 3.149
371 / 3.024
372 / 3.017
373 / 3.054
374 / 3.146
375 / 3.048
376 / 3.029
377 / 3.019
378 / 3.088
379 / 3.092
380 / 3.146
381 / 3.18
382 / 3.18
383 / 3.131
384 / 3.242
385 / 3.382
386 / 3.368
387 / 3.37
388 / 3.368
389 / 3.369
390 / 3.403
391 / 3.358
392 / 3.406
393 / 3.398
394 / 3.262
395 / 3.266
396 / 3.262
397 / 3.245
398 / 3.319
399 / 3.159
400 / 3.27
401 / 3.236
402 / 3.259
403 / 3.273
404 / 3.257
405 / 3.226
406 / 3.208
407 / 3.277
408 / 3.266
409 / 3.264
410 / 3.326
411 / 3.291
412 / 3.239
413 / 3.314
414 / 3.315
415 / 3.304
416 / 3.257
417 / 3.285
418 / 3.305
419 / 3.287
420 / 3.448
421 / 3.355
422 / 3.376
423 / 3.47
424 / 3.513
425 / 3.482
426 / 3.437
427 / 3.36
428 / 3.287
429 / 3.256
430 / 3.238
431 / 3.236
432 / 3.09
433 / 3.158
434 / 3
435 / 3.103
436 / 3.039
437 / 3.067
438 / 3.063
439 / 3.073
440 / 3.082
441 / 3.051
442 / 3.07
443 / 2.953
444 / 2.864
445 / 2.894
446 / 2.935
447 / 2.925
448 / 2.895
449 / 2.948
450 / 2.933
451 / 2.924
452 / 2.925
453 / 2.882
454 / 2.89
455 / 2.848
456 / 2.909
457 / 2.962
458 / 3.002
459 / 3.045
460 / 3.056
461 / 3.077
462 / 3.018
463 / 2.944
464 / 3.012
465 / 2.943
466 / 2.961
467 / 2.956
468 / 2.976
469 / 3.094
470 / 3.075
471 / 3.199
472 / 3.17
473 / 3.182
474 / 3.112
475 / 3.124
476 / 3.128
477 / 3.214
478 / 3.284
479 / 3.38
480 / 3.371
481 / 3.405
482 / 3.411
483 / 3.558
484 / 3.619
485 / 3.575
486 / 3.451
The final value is 0.086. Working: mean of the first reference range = 2.6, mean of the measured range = 2.64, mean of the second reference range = 3.31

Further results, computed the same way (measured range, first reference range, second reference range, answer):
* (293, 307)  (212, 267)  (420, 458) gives 0.096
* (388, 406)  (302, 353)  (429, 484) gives -0.152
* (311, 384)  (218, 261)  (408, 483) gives 0.071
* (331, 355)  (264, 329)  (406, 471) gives 0.143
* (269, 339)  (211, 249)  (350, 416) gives 0.144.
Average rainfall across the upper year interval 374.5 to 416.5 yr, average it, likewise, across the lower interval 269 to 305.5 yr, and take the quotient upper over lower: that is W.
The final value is 1.21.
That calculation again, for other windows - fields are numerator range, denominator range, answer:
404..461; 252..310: 1.19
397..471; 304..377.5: 1.14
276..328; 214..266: 0.97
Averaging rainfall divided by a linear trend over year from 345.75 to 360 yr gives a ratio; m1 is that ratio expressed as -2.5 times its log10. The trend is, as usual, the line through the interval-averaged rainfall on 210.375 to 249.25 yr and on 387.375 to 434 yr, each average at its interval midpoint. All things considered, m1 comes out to 0.16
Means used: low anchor 2.98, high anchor 3.3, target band 2.75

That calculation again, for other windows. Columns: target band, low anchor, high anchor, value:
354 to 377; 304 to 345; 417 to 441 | -0.07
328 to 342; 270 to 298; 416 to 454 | 0.15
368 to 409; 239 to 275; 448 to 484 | -0.11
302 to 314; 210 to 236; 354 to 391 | 0.17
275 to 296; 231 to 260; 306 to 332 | 0.00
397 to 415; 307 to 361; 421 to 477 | -0.12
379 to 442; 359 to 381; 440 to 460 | -0.08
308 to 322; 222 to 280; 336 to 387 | 0.01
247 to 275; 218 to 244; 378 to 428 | 0.16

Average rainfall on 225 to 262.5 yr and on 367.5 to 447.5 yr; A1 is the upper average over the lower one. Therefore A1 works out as 1.16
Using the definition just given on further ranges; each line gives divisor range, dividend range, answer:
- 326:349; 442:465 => 1.19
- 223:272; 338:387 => 1.07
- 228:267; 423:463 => 1.13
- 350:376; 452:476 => 1.00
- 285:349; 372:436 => 1.23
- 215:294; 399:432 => 1.19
